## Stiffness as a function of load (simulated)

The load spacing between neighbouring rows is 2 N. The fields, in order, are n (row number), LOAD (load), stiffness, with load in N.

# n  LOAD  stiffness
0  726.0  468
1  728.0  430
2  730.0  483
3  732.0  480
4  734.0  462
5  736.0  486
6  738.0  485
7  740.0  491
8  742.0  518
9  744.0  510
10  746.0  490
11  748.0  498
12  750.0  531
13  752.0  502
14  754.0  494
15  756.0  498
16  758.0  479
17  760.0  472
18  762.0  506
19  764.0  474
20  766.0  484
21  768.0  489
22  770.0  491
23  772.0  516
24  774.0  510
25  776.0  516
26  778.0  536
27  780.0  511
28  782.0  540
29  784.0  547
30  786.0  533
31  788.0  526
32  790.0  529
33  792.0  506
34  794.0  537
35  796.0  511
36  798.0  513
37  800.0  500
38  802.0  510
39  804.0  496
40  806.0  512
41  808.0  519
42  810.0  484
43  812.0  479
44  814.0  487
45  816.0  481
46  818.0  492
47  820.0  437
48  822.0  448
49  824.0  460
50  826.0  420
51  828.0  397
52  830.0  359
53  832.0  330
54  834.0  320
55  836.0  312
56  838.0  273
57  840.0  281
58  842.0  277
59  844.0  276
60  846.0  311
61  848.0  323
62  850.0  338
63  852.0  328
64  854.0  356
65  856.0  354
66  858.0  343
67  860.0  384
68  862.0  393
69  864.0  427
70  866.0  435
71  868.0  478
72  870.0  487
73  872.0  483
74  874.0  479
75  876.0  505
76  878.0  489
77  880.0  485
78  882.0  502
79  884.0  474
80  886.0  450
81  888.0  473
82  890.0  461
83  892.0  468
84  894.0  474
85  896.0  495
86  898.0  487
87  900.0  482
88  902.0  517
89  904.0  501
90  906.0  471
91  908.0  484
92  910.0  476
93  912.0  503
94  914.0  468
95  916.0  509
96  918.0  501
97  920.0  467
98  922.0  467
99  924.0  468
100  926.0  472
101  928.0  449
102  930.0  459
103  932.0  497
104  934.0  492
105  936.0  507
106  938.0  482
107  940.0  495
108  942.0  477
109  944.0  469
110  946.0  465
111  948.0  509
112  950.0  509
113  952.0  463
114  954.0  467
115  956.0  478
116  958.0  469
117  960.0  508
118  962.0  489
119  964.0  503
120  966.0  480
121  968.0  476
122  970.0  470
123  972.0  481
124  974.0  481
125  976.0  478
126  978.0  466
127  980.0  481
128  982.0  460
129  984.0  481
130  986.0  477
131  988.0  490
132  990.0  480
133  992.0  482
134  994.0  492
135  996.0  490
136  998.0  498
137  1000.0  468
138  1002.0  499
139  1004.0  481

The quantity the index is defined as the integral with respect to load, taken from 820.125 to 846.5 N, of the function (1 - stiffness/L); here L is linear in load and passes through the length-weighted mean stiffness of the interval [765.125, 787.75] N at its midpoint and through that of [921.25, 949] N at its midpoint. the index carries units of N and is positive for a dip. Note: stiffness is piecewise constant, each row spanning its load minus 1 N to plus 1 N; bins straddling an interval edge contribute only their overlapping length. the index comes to 8.2 N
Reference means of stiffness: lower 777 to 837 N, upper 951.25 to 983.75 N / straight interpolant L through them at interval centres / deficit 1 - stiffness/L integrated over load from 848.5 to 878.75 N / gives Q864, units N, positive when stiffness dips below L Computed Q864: 3.8 N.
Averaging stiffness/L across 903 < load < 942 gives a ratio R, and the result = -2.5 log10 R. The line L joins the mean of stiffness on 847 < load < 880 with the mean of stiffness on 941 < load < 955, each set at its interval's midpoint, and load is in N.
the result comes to -0.05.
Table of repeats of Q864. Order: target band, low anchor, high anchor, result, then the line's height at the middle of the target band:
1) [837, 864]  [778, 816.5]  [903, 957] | 9.20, 500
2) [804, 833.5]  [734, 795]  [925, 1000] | 2.94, 499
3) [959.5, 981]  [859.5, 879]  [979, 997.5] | -0.19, 478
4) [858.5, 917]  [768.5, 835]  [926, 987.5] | 1.11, 482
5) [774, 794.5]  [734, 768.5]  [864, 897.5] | -1.59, 489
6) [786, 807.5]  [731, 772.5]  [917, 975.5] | -1.09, 490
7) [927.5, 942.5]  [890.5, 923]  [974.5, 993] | -0.04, 482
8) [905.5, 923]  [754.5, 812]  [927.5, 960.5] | 0.13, 487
